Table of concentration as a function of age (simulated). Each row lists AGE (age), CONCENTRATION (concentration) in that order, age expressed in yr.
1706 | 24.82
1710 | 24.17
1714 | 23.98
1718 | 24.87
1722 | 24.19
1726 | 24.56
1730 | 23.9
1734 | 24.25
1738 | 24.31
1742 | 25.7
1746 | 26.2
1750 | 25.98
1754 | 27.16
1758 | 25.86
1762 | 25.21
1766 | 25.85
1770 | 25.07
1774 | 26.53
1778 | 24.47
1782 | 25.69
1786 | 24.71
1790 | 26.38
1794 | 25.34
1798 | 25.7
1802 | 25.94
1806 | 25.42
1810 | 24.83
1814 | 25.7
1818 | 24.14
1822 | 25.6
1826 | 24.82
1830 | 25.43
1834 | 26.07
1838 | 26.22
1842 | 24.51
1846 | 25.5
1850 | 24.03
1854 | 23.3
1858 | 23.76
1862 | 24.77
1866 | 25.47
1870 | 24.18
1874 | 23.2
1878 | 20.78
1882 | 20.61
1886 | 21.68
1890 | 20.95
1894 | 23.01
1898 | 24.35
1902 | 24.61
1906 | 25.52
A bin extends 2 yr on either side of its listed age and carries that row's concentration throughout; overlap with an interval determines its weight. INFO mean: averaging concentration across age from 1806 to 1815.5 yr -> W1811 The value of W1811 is 25.3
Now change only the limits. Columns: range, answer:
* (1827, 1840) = 25.8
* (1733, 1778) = 25.6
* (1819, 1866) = 24.9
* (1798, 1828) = 25.2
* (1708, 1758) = 25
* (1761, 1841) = 25.4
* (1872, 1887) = 21.6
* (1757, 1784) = 25.5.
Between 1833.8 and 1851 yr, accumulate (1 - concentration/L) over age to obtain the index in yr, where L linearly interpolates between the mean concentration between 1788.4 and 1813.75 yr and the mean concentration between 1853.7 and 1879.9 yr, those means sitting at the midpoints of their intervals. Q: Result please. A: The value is -0.6 yr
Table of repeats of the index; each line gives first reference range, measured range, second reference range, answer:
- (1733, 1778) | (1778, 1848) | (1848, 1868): -1.5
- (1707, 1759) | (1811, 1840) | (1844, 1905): -1.8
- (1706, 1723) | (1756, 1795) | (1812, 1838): -0.9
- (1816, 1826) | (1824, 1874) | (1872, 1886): -3.3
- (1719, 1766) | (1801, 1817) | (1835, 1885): -0.6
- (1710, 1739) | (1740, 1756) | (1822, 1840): -1.1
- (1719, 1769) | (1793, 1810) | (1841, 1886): -0.8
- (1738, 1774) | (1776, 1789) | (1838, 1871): 0.2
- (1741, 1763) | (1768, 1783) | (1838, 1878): 0.1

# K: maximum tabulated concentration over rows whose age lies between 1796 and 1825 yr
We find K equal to 25.94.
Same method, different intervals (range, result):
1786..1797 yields 26.38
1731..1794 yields 27.16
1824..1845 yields 26.22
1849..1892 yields 25.47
